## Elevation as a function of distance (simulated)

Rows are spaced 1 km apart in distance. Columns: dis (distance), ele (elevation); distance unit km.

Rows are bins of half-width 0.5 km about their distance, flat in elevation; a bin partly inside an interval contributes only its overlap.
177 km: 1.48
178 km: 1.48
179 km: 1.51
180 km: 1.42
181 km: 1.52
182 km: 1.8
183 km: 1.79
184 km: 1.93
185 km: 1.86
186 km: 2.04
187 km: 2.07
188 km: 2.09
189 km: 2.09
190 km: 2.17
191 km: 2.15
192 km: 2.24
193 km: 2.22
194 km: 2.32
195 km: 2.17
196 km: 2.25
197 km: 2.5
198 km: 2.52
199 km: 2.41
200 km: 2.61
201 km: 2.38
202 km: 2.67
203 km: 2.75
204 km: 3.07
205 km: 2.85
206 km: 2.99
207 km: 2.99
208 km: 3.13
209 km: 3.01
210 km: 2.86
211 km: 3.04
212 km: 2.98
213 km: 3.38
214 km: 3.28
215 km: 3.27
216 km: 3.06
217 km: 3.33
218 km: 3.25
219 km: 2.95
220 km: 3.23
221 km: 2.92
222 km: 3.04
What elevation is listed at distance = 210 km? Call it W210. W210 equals 2.86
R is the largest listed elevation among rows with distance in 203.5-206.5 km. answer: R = 3.07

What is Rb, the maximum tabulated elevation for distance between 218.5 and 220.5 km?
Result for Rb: 3.23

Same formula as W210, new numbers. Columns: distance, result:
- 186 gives 2.04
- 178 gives 1.48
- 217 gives 3.33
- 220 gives 3.23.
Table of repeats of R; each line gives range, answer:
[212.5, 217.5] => 3.38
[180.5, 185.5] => 1.93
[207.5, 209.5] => 3.13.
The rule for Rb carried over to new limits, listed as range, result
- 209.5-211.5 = 3.04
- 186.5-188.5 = 2.09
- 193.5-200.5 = 2.61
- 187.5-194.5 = 2.32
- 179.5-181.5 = 1.52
